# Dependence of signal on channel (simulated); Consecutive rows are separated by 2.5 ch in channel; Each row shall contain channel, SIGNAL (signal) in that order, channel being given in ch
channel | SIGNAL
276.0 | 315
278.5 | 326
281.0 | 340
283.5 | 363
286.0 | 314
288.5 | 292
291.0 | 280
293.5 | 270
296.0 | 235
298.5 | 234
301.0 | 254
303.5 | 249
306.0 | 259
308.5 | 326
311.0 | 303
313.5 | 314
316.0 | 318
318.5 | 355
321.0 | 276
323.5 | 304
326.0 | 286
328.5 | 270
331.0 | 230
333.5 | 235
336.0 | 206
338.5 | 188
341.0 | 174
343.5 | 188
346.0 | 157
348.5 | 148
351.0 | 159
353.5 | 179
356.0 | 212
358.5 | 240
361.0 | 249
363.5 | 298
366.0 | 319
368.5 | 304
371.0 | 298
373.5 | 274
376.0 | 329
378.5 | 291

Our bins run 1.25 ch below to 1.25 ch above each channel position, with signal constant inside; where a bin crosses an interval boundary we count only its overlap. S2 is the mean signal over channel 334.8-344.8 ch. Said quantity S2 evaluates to 189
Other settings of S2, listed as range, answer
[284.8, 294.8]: 289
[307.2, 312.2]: 314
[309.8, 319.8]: 322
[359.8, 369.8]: 293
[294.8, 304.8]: 243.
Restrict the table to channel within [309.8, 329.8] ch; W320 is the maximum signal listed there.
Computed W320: 355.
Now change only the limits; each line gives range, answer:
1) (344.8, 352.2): 159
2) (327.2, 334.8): 270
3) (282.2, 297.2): 363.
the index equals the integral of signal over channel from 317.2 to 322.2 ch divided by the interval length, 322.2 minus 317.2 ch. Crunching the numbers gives 316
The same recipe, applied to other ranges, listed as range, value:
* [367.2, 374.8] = 292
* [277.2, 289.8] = 327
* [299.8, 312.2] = 278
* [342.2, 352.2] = 163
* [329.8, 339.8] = 214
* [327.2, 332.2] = 251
